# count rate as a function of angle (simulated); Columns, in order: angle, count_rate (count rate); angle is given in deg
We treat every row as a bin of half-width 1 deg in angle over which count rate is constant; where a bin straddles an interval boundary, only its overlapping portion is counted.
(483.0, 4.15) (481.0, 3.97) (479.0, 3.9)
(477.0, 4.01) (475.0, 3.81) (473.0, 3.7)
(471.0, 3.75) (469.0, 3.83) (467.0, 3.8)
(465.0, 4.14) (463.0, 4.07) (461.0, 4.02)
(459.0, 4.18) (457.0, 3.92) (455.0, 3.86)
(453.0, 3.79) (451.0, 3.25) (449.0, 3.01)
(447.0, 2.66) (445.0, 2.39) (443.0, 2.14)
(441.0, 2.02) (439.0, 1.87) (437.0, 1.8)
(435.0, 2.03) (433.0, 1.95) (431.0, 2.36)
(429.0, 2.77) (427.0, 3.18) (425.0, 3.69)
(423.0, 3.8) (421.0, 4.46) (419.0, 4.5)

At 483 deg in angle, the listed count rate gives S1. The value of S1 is 4.15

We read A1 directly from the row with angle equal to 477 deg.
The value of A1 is 4.01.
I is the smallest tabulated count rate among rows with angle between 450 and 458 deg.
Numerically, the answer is 3.25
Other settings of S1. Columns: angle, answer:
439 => 1.87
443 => 2.14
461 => 4.02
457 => 3.92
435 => 2.03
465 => 4.14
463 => 4.07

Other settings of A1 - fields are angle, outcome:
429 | 2.77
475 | 3.81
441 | 2.02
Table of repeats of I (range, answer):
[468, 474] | 3.7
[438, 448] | 1.87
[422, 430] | 2.77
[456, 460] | 3.92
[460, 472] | 3.75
